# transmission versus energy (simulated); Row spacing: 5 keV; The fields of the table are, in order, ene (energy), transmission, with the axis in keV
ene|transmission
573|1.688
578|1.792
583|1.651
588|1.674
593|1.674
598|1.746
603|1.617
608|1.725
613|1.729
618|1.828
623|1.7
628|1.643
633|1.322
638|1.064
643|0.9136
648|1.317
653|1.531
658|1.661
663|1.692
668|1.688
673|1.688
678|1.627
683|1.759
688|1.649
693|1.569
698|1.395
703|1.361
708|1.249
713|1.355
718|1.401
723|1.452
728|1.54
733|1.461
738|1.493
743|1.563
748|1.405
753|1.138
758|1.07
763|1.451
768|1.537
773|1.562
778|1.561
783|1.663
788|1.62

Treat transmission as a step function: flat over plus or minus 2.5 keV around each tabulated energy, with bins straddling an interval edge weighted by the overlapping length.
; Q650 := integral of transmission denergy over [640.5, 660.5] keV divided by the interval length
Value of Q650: 1.36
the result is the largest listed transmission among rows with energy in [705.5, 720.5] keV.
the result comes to 1.401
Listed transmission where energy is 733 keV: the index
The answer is 1.461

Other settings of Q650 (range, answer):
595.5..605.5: 1.68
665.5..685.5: 1.69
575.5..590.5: 1.71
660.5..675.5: 1.69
